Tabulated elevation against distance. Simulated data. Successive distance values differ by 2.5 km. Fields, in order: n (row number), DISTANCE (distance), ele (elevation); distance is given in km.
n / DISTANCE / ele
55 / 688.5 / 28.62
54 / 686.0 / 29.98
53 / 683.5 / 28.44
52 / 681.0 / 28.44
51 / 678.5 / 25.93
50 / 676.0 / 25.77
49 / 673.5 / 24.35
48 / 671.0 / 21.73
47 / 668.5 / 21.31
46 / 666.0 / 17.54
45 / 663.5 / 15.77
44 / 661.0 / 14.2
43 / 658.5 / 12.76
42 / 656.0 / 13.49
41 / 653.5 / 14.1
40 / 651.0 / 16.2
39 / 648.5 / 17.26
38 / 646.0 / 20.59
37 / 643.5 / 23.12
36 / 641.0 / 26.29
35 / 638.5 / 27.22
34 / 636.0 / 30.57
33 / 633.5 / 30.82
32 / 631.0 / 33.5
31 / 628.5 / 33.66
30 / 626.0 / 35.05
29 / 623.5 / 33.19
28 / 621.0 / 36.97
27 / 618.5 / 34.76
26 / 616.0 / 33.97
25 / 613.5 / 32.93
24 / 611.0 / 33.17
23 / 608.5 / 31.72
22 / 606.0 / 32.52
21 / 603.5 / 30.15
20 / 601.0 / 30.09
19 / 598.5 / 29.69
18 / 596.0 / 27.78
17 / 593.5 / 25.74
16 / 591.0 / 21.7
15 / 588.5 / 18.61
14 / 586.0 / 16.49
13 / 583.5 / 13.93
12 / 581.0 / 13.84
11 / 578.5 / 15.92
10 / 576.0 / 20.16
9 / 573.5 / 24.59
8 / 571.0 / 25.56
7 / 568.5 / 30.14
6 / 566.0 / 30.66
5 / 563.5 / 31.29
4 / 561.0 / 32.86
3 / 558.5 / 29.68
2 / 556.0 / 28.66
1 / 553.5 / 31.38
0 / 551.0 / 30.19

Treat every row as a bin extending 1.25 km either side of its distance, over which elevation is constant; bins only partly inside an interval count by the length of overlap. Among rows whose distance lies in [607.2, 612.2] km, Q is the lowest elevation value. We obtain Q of 31.72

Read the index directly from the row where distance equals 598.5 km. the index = 29.69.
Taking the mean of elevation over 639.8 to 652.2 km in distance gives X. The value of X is 20.7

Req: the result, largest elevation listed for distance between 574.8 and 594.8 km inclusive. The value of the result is 25.74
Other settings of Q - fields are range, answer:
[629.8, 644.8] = 23.12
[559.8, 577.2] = 20.16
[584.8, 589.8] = 16.49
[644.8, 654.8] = 14.1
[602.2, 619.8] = 30.15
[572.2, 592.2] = 13.84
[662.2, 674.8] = 15.77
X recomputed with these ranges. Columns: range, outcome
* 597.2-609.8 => 30.8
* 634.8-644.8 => 26.8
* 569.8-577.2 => 23.4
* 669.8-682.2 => 25.2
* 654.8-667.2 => 14.7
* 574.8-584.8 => 15.9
